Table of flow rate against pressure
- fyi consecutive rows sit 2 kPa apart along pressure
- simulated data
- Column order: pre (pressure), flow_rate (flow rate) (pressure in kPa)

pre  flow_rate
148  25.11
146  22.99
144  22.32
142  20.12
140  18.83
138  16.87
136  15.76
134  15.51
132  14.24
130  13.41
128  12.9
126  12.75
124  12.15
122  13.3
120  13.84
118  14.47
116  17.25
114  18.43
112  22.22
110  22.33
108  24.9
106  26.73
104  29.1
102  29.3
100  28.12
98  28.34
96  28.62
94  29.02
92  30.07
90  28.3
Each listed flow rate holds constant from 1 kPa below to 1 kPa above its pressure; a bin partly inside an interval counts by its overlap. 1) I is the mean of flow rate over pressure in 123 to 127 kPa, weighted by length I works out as 12.4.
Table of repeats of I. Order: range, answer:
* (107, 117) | 21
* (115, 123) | 14.7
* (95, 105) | 28.7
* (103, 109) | 26.9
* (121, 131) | 12.9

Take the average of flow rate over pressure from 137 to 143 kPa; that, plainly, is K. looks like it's 18.6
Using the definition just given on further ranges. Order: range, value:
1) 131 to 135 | 14.9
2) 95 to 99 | 28.5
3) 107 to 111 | 23.6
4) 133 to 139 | 16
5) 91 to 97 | 29.2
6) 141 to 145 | 21.2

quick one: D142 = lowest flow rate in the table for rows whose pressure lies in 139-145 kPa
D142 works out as 18.83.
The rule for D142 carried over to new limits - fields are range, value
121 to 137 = 12.15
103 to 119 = 14.47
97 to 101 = 28.12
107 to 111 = 22.33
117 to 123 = 13.3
